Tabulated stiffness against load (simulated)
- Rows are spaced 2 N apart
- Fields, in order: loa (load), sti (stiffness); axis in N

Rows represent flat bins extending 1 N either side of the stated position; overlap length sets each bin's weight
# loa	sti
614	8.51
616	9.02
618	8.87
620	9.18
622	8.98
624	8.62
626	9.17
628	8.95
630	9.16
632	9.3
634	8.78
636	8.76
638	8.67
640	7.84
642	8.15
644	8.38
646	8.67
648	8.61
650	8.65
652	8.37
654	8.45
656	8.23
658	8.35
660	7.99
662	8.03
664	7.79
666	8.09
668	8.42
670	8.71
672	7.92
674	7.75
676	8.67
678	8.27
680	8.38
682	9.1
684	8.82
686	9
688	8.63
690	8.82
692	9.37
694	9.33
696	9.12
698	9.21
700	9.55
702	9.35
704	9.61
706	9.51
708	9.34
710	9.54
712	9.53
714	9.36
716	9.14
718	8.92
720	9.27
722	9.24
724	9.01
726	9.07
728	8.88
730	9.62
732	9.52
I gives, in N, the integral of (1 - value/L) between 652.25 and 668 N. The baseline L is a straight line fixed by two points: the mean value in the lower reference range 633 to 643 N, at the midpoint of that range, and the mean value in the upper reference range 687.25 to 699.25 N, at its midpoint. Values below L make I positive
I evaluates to 1.0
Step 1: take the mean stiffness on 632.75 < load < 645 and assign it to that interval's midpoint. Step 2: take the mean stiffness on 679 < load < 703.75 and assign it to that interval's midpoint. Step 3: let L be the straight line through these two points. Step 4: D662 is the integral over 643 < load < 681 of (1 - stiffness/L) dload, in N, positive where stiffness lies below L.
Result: 1.8 N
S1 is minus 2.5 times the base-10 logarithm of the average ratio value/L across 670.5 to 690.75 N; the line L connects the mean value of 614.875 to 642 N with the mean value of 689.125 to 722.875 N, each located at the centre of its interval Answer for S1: 0.076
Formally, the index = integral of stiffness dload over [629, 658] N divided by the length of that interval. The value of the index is 8.57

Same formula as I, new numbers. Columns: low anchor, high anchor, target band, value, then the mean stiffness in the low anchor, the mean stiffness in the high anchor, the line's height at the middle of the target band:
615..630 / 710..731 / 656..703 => 2.5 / 8.98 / 9.22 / 9.12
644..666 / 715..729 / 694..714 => -1.2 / 8.31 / 9.08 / 8.87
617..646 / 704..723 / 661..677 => 1.5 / 8.77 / 9.33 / 9.03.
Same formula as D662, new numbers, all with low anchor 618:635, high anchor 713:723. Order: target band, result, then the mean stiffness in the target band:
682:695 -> 0.2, 9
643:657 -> 0.9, 8.48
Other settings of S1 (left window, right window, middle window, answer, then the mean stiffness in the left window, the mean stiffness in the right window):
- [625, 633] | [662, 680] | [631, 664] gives 0.04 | 9.14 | 8.2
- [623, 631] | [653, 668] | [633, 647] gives 0.02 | 8.97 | 8.15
